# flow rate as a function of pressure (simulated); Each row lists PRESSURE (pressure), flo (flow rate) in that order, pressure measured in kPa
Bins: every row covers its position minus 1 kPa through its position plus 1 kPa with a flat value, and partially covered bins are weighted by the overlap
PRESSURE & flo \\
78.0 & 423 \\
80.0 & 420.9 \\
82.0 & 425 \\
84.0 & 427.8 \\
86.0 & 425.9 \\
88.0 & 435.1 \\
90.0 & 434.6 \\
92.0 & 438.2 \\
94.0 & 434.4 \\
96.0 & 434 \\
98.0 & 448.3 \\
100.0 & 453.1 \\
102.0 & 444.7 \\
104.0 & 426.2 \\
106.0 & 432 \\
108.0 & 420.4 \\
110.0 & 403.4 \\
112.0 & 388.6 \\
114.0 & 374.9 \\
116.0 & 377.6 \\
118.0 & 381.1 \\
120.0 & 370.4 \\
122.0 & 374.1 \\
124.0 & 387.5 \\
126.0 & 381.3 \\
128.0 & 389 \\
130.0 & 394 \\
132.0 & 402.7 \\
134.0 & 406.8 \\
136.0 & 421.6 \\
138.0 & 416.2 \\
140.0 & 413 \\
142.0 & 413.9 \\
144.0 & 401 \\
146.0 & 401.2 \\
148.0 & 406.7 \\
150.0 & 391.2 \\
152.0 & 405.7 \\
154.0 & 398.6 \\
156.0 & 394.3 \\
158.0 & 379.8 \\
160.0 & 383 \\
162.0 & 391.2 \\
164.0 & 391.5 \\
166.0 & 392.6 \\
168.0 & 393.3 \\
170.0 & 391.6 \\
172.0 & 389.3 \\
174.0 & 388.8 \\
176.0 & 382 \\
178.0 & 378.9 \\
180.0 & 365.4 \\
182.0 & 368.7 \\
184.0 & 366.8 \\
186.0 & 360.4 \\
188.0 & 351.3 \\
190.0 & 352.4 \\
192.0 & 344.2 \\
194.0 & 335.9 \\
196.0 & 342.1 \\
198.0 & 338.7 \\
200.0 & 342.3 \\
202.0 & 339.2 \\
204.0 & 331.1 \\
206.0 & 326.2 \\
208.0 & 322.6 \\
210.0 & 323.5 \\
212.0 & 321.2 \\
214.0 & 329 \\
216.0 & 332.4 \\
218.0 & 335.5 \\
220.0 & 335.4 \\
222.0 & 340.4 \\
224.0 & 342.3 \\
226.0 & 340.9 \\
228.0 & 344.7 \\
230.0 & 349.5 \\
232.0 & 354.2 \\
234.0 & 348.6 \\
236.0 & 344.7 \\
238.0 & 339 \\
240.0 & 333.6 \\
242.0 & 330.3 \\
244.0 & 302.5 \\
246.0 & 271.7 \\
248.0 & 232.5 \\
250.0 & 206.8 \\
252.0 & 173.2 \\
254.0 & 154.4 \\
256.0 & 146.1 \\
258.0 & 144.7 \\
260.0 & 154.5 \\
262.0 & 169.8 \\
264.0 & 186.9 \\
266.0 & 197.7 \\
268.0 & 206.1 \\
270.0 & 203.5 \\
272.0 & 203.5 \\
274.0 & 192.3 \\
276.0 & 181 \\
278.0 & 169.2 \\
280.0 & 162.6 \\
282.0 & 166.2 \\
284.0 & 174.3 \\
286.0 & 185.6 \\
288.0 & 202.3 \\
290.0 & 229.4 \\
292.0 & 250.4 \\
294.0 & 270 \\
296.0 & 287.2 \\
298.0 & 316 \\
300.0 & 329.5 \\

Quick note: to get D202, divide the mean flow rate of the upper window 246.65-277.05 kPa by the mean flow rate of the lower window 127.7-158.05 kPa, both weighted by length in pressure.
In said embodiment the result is 0.46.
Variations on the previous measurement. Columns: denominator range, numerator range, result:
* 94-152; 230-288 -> 0.55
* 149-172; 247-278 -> 0.47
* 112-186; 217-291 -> 0.63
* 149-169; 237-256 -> 0.65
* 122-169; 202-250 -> 0.82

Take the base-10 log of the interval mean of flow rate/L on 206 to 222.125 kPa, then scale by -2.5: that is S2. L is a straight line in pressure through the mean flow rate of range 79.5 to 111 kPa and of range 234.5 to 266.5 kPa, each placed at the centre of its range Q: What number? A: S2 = -0.178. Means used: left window 432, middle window 329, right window 233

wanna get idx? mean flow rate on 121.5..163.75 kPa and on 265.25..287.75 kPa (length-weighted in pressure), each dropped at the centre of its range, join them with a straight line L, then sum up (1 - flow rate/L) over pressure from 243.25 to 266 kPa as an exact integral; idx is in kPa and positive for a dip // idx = 2.9 kPa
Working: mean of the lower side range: 398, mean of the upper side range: 186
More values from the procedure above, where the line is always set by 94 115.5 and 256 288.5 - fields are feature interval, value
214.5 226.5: -3.9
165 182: -3.2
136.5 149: -1.4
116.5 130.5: 0.5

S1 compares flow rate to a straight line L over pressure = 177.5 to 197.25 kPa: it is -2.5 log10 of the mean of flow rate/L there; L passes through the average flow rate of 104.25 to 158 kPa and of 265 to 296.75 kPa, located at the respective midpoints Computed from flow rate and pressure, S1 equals -0.10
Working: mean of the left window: 398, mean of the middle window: 356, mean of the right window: 204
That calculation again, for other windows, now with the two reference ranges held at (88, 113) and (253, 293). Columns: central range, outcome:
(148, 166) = -0.13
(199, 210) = -0.18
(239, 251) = -0.24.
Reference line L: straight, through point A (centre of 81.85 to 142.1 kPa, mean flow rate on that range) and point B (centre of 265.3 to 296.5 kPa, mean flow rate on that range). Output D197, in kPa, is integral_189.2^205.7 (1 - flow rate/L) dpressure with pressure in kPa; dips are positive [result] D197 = -1.8 kPa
